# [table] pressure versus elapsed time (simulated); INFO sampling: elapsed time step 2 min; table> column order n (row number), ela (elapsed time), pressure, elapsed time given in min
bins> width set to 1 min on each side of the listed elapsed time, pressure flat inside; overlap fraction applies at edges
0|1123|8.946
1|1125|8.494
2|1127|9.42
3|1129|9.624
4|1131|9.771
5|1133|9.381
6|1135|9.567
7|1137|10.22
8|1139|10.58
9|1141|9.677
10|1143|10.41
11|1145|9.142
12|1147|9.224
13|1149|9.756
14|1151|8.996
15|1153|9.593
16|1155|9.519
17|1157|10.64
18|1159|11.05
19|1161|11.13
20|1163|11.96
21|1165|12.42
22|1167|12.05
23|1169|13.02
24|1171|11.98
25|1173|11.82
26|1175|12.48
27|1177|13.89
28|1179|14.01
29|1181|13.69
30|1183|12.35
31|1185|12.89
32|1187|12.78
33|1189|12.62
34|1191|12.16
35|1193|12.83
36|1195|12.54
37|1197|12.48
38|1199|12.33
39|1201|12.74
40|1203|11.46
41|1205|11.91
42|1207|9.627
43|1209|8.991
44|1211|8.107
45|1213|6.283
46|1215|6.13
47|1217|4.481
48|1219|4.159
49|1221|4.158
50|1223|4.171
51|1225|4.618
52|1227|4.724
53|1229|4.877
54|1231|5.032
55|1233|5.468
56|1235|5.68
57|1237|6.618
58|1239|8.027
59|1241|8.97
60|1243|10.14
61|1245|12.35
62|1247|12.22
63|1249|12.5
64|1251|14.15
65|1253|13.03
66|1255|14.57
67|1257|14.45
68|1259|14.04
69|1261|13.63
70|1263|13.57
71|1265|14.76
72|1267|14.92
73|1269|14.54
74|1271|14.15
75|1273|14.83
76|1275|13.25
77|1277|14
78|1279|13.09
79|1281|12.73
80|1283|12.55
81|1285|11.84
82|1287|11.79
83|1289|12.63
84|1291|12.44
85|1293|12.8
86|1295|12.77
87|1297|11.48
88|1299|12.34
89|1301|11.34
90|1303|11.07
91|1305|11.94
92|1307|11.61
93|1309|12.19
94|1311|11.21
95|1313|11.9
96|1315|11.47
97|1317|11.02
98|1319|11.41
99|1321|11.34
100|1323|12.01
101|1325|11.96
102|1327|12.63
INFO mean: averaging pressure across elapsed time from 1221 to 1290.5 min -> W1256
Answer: 11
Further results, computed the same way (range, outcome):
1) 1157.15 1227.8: 10.4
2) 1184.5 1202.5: 12.6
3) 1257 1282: 14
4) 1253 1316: 12.9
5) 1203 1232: 6.41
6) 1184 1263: 9.74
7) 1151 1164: 10.5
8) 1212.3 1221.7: 5.03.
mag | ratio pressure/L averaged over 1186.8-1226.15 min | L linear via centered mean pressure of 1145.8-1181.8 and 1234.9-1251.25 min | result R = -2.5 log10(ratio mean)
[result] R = 0.184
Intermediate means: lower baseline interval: 11.5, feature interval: 9.14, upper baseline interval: 10.1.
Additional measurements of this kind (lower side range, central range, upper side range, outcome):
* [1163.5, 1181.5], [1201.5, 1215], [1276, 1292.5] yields 0.343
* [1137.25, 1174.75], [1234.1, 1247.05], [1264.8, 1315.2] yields 0.316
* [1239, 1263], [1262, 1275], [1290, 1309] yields -0.163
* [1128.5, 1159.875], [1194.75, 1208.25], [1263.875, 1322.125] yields -0.088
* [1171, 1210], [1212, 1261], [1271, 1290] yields 0.440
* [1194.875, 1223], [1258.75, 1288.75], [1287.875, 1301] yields -0.186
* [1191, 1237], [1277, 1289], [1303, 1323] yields -0.199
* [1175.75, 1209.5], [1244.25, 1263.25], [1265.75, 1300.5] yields -0.052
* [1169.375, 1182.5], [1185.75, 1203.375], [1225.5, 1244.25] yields -0.143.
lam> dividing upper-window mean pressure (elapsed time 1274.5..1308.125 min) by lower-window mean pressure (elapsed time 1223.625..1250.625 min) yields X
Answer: 1.56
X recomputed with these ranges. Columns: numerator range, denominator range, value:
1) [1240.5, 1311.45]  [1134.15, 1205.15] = 1.11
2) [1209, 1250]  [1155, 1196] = 0.57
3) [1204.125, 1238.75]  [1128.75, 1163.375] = 0.62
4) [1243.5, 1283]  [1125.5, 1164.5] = 1.37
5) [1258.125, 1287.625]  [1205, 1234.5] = 2.27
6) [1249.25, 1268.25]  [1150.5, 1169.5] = 1.27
